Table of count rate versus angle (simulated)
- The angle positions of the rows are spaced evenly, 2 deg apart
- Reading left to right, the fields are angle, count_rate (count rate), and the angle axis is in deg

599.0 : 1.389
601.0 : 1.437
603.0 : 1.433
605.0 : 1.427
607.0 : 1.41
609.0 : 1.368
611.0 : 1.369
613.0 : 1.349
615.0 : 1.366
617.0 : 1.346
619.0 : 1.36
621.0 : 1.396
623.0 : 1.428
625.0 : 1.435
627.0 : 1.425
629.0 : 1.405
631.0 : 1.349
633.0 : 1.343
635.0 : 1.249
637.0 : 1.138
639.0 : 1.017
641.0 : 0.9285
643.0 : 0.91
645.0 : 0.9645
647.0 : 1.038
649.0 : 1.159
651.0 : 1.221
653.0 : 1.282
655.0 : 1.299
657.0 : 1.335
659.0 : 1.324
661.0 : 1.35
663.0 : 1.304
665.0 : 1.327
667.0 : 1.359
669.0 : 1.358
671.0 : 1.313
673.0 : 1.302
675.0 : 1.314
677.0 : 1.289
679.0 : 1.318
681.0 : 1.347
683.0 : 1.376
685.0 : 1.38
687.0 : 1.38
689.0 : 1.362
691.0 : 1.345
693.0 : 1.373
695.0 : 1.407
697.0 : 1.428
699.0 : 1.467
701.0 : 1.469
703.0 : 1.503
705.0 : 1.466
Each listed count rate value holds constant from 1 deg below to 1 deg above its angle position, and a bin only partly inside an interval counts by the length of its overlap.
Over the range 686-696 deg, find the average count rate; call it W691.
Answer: 1.37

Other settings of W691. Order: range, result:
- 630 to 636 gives 1.31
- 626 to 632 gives 1.39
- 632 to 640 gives 1.19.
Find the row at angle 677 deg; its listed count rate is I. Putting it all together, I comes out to 1.289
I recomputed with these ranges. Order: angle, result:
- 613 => 1.349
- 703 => 1.503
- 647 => 1.038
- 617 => 1.346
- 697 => 1.428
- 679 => 1.318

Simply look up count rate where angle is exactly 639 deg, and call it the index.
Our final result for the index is 1.017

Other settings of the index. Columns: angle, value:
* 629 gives 1.405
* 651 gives 1.221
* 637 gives 1.138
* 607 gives 1.41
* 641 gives 0.9285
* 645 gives 0.9645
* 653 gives 1.282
